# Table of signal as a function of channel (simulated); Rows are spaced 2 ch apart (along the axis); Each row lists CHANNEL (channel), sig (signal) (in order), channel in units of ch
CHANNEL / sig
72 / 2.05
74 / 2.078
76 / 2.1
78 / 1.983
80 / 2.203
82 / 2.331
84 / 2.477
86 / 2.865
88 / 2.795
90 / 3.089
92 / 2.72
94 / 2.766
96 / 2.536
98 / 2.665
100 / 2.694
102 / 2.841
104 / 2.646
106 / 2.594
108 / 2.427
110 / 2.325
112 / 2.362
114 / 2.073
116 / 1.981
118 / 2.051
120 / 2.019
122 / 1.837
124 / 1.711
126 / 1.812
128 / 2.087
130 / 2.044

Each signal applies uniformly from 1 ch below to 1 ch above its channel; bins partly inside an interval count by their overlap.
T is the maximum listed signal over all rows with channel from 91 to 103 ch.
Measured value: 2.841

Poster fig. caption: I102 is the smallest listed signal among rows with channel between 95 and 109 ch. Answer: 2.427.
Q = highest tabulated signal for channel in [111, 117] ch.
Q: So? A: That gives 2.362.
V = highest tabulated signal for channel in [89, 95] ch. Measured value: 3.089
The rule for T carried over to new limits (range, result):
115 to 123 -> 2.051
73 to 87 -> 2.865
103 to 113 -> 2.646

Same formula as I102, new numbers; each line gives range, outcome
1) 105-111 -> 2.325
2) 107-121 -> 1.981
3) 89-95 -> 2.72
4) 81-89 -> 2.331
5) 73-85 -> 1.983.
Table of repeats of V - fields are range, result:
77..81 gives 2.203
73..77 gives 2.1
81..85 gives 2.477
